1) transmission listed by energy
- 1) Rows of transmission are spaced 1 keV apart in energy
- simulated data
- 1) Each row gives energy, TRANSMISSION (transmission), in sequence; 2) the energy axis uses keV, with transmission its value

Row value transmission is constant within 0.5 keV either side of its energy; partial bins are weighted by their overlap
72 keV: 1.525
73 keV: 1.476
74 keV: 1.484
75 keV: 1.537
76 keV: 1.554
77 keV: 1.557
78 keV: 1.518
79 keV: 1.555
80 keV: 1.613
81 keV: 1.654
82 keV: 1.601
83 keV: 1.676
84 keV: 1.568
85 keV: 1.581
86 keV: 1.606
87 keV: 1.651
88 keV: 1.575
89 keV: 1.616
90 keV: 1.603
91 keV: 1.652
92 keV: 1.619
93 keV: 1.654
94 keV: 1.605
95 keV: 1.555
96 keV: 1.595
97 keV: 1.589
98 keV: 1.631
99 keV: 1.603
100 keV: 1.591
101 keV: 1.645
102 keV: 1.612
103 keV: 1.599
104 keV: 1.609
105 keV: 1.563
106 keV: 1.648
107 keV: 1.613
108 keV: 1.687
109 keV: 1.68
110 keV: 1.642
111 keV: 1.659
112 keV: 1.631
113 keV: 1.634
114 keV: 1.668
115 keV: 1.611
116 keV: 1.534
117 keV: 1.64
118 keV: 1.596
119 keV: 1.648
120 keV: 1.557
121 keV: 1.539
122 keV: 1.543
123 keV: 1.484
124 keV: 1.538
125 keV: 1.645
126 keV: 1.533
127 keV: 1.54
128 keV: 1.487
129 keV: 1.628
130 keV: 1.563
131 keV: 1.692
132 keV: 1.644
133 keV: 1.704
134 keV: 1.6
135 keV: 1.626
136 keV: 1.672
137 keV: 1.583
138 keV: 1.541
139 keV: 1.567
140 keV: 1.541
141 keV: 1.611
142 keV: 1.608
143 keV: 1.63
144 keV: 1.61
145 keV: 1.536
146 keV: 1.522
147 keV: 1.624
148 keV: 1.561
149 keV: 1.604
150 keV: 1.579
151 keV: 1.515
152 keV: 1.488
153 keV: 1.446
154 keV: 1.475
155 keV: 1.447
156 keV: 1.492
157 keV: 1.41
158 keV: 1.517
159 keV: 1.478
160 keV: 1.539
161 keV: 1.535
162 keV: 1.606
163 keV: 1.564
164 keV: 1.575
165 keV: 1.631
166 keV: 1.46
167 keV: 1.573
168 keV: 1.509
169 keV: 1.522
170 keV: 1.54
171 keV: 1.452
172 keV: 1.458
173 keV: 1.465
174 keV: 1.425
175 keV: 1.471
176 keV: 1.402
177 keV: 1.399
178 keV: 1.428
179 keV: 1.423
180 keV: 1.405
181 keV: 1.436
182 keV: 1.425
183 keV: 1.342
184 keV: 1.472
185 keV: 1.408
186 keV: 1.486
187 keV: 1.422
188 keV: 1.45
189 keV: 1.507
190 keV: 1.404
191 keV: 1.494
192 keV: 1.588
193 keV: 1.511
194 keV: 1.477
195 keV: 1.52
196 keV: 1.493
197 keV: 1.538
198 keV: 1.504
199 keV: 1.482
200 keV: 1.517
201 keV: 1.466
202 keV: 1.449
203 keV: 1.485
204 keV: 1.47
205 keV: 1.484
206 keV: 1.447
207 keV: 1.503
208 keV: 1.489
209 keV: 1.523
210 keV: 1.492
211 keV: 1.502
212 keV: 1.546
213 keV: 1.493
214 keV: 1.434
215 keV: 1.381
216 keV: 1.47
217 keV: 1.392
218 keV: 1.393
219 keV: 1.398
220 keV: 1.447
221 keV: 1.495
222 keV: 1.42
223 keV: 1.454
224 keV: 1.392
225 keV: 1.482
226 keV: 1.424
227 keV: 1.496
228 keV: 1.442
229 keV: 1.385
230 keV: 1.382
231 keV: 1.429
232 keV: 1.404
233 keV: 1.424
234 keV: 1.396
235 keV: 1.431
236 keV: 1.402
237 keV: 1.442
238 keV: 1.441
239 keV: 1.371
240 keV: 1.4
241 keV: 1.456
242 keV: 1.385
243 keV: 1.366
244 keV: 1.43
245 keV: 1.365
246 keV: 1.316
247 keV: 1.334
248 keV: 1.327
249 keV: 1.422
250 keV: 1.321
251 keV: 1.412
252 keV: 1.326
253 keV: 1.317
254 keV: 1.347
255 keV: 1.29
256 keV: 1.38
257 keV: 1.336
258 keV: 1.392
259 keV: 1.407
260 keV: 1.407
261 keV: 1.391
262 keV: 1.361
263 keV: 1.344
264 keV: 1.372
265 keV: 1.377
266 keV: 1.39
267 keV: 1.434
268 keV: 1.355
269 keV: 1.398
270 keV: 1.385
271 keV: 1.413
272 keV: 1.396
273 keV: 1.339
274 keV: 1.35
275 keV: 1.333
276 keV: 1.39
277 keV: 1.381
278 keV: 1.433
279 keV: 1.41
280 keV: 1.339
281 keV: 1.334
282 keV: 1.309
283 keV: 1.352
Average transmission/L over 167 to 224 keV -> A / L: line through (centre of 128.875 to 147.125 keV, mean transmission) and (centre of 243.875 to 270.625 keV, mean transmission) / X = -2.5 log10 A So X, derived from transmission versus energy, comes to 0.02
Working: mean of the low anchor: 1.6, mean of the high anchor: 1.37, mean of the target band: 1.46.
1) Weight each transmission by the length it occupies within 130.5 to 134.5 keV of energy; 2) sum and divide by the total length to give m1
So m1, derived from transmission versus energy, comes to 1.66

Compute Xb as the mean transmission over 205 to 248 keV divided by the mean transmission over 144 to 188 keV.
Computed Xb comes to 0.96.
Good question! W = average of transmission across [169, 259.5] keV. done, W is 1.43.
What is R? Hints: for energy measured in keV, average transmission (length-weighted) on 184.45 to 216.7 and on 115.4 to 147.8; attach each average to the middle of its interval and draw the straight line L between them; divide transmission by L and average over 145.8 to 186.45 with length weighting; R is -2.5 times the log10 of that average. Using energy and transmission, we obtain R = 0.03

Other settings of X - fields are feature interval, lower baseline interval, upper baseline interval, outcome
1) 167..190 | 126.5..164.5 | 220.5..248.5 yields 0.042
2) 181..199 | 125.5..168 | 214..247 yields 0.009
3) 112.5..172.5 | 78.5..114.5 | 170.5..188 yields -0.033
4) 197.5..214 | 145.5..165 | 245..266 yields -0.034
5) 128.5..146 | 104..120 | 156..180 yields -0.027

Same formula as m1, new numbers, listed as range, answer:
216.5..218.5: 1.39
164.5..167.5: 1.55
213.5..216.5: 1.43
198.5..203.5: 1.48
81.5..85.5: 1.61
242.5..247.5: 1.36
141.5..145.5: 1.6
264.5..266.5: 1.38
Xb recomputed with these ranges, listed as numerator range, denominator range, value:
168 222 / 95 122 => 0.91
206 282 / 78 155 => 0.88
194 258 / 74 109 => 0.89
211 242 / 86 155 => 0.90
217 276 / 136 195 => 0.92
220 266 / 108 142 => 0.87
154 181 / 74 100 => 0.93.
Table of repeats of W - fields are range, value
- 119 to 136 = 1.59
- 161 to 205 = 1.48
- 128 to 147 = 1.6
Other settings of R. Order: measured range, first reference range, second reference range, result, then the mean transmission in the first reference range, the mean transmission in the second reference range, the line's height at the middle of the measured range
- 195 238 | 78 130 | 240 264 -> -0.02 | 1.6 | 1.37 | 1.42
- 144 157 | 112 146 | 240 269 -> 0.02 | 1.59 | 1.37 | 1.55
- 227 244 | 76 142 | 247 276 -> 0.00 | 1.6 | 1.37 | 1.41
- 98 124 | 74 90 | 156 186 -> -0.04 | 1.59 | 1.48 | 1.55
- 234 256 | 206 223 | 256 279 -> 0.03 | 1.46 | 1.38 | 1.42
